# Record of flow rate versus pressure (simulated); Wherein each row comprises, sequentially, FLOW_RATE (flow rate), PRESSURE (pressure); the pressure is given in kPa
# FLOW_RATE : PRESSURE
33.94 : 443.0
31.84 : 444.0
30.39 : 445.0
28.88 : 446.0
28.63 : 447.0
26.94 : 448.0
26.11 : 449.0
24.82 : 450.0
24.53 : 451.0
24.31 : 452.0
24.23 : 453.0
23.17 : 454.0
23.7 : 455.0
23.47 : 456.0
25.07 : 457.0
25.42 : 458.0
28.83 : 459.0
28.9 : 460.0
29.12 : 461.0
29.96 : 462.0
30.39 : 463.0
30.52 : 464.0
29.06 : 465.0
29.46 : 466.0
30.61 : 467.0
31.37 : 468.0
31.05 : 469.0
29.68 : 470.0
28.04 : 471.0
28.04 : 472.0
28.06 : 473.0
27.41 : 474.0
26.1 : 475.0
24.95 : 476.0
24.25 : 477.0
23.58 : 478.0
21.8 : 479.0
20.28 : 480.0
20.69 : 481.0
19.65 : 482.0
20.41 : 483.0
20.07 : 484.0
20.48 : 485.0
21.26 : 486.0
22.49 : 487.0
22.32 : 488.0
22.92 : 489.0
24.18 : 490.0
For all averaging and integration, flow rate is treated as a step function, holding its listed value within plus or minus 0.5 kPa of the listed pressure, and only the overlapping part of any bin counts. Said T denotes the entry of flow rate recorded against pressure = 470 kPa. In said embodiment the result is 29.68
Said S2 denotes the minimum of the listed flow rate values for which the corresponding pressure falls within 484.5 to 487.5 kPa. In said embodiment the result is 20.48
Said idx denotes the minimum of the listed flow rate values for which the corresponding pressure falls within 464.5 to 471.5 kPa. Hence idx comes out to 28.04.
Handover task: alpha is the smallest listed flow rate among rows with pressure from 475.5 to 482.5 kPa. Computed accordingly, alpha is 19.65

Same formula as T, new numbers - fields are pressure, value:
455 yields 23.7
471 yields 28.04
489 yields 22.92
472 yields 28.04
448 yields 26.94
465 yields 29.06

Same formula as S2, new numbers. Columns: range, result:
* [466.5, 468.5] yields 30.61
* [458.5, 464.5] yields 28.83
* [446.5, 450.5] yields 24.82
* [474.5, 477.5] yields 24.25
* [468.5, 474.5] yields 27.41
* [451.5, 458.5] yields 23.17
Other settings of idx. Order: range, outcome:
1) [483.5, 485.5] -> 20.07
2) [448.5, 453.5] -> 24.23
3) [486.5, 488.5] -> 22.32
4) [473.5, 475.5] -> 26.1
